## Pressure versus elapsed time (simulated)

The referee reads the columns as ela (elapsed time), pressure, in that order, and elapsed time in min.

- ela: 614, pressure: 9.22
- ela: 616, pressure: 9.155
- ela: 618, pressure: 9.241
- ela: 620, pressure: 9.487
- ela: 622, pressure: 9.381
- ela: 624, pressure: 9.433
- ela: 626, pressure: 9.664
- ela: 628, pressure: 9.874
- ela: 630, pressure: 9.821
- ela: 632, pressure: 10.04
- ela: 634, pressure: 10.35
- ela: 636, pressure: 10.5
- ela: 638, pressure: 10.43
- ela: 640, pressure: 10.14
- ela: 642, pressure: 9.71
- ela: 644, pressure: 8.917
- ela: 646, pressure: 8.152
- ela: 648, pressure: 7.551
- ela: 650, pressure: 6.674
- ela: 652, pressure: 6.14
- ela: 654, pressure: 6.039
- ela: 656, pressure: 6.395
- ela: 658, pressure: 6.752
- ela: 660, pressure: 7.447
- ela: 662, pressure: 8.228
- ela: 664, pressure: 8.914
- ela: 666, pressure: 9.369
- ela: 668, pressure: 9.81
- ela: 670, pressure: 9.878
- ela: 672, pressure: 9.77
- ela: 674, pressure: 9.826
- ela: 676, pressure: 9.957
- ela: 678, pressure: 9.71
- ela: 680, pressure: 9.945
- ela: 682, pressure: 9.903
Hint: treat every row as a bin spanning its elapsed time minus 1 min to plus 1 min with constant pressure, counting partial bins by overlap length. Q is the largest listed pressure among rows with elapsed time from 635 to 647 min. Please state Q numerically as 10.5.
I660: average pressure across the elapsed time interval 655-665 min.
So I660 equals 7.55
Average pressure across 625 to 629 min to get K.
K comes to 9.77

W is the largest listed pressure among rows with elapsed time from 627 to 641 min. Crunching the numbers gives 10.5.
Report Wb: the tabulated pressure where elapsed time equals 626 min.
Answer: 9.664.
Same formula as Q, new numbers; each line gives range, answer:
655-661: 7.447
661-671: 9.878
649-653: 6.674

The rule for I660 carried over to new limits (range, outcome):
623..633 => 9.77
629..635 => 10.1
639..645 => 9.59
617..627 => 9.44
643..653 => 7.49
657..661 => 7.1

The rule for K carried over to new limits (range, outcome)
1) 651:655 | 6.09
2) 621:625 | 9.41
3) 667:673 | 9.82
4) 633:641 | 10.4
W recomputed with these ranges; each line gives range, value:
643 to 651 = 8.917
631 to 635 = 10.35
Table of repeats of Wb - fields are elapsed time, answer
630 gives 9.821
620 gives 9.487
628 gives 9.874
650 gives 6.674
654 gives 6.039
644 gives 8.917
